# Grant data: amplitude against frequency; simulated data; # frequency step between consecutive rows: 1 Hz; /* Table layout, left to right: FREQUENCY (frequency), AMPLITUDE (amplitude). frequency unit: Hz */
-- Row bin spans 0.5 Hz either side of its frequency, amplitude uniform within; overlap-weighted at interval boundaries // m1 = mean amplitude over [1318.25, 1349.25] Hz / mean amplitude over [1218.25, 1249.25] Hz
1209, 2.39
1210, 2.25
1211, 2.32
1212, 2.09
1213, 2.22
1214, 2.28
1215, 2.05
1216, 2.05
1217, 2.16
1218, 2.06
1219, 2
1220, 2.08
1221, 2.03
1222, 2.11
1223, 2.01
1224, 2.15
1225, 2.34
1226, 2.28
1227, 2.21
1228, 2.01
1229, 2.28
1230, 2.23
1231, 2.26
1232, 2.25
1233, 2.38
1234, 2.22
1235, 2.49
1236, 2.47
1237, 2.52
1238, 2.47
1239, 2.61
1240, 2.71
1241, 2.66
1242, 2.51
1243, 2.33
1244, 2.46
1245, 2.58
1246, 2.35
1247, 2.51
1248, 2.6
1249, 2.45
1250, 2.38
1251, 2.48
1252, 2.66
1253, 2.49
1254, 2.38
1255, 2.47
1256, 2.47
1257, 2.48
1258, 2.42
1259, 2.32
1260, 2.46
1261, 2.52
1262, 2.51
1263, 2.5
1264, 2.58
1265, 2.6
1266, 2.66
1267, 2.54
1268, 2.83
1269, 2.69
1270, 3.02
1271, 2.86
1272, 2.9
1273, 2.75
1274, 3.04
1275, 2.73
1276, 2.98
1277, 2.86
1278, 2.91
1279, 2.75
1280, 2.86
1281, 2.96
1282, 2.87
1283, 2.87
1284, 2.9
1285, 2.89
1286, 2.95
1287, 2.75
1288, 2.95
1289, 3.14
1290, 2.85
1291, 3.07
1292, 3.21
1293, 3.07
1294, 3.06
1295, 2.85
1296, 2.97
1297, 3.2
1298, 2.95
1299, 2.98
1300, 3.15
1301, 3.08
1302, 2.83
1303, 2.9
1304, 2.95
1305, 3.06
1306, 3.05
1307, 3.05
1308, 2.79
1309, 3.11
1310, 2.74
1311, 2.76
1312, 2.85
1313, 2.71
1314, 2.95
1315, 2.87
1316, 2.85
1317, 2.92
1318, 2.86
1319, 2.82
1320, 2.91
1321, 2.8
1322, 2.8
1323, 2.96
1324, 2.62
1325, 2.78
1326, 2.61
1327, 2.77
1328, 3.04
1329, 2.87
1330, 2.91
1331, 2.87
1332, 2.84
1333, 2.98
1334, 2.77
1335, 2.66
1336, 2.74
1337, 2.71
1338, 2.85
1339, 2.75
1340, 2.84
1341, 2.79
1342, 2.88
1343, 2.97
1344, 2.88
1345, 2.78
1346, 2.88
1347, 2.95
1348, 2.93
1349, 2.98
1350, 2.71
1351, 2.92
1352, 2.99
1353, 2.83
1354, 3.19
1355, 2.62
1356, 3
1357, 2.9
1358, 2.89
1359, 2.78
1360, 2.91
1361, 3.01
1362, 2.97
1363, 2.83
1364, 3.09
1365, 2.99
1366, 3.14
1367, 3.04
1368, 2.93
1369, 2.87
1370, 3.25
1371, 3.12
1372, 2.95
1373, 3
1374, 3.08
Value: 1.21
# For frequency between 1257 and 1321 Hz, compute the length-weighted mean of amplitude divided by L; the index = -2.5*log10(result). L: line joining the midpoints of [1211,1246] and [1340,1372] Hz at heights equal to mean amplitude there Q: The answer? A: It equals -0.10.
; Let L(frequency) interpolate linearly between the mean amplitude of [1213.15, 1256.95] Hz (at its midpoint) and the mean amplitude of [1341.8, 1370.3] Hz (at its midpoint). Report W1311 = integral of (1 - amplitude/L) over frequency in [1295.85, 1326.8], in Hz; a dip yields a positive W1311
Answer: -2.1 Hz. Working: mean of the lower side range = 2.34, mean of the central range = 2.9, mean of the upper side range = 2.93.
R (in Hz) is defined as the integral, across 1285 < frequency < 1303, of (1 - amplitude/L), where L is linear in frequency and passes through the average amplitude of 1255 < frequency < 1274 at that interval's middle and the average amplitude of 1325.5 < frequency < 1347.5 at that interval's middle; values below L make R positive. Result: -1.9 Hz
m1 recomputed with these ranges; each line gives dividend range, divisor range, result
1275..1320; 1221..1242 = 1.26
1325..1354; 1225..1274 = 1.14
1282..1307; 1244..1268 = 1.19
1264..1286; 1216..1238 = 1.28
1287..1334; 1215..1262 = 1.24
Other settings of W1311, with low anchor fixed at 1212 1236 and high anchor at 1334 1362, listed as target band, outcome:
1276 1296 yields -3.3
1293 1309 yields -2.4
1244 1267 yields -1.3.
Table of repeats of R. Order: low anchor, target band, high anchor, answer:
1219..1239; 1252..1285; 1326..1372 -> -3.0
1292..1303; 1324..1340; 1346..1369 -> 0.9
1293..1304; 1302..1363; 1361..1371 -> 2.8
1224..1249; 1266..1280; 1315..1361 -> -1.5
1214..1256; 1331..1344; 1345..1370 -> 0.1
